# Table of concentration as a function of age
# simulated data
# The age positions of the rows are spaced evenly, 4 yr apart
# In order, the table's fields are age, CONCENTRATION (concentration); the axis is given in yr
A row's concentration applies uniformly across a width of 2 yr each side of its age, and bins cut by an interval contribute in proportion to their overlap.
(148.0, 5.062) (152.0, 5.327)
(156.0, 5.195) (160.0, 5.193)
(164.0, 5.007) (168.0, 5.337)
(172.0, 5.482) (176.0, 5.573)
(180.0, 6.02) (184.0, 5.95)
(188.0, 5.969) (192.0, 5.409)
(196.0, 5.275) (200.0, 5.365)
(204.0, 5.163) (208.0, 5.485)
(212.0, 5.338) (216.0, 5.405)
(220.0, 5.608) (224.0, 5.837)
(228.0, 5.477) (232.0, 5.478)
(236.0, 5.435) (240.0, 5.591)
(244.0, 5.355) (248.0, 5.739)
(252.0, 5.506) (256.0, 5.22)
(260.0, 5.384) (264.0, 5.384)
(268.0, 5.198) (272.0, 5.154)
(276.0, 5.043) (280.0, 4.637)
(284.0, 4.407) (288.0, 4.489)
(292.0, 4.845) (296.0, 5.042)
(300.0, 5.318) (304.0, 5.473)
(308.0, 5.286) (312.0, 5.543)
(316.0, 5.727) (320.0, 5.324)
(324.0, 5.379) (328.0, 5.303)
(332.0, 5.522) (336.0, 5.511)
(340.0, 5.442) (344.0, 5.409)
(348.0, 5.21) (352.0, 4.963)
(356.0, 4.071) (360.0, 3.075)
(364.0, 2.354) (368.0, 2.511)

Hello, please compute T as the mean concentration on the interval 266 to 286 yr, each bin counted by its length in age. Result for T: 4.89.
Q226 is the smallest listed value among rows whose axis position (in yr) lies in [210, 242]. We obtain 5.338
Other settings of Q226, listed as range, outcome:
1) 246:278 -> 5.043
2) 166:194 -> 5.337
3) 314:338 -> 5.303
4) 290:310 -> 4.845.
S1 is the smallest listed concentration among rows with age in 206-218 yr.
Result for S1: 5.338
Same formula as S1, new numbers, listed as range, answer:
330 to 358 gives 4.071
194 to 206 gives 5.163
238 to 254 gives 5.355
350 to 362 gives 3.075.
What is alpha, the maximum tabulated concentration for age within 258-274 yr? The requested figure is 5.384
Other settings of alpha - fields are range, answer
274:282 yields 5.043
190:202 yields 5.409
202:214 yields 5.485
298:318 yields 5.727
